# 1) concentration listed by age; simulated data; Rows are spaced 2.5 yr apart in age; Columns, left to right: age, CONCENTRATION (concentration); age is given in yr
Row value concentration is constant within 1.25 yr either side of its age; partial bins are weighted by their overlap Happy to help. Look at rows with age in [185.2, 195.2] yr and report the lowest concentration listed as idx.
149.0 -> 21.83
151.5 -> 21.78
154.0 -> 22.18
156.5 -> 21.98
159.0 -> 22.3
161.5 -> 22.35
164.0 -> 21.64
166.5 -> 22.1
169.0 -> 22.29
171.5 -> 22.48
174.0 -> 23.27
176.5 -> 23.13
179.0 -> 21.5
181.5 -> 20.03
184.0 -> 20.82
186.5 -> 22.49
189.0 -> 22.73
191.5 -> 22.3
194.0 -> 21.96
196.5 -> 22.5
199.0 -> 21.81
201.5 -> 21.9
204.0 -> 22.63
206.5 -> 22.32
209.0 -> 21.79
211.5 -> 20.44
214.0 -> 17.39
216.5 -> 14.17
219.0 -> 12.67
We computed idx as 21.96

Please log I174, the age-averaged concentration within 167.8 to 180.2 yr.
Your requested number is 22.5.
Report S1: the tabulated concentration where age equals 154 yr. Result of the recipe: 22.18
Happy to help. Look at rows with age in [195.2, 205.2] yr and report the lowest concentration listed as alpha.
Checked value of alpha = 21.81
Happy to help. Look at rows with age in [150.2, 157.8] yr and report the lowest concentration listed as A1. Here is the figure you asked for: 21.78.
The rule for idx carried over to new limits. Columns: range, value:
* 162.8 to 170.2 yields 21.64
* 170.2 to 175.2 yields 22.48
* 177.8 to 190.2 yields 20.03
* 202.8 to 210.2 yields 21.79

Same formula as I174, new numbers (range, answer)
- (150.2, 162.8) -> 22.1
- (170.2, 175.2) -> 22.9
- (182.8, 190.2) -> 22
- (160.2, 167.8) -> 22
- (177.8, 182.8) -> 20.8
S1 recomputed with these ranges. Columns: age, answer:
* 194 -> 21.96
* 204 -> 22.63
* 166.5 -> 22.1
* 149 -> 21.83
